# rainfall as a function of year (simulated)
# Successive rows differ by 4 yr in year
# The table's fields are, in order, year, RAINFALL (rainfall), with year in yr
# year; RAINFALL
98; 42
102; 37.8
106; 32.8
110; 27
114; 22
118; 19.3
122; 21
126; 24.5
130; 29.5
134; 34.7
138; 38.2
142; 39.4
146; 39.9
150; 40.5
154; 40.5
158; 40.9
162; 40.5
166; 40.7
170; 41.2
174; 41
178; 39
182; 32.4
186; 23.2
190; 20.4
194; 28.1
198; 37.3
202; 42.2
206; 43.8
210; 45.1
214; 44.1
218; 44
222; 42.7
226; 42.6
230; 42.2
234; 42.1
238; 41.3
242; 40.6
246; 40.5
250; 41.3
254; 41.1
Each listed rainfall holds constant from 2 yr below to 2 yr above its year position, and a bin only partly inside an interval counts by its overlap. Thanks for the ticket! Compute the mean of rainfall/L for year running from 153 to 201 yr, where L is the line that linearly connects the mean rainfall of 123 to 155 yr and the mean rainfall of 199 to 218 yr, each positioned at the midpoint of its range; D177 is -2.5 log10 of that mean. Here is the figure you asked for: 0.12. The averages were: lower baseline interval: 35.3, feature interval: 35.5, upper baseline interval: 43.5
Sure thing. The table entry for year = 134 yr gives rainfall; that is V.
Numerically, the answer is 34.7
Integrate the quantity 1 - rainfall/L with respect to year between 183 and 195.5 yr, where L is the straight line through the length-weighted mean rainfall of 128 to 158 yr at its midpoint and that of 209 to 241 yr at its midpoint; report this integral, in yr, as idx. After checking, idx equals 5.0 yr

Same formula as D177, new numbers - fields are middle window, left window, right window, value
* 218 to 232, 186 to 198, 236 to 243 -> -0.17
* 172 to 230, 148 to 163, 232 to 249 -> 0.09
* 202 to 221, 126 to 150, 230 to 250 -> -0.11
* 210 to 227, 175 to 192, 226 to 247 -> -0.17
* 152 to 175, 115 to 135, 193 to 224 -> -0.24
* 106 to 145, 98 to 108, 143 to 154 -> 0.31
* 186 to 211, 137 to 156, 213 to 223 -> 0.22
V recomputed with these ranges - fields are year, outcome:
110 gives 27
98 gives 42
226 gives 42.6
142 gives 39.4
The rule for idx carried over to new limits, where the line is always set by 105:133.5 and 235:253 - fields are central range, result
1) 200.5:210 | -1.92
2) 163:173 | -2.99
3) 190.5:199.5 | 1.17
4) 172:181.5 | -1.81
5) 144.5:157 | -4.70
